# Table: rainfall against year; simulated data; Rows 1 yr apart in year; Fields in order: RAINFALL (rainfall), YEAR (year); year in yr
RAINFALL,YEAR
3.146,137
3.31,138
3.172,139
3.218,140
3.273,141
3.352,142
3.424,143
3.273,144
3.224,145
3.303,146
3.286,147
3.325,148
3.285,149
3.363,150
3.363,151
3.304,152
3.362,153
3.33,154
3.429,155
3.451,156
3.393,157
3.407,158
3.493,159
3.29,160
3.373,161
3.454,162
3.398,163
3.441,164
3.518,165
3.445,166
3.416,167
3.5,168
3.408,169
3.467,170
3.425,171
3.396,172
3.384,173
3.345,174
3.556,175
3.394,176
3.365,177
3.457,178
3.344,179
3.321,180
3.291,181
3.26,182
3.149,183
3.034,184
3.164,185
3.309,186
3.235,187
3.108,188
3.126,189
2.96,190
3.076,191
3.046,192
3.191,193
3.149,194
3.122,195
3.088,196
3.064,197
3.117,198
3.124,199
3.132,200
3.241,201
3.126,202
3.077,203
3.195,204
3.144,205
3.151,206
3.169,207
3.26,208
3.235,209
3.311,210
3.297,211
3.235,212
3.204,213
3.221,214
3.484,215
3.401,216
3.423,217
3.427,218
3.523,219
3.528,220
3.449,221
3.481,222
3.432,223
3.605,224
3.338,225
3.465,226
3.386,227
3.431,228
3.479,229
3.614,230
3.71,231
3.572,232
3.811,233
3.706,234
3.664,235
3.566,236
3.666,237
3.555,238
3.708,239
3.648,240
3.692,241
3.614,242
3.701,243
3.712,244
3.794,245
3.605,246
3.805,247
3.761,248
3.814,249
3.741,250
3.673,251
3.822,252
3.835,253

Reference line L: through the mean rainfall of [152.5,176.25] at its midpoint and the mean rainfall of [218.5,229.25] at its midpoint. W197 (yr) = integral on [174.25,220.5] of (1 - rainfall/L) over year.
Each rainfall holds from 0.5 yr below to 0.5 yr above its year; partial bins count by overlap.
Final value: 2.8 yr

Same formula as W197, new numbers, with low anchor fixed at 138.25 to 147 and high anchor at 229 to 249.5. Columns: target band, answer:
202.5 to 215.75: 1.2 yr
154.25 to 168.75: -0.3 yr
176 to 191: 1.0 yr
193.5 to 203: 1.0 yr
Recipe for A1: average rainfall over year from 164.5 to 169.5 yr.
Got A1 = 3.46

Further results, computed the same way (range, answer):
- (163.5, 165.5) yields 3.48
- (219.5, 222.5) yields 3.49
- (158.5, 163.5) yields 3.4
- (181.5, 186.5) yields 3.18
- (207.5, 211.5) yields 3.28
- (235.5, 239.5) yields 3.62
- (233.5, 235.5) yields 3.69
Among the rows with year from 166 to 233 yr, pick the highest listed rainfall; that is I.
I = 3.811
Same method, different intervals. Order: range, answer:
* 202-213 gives 3.311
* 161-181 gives 3.556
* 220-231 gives 3.71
